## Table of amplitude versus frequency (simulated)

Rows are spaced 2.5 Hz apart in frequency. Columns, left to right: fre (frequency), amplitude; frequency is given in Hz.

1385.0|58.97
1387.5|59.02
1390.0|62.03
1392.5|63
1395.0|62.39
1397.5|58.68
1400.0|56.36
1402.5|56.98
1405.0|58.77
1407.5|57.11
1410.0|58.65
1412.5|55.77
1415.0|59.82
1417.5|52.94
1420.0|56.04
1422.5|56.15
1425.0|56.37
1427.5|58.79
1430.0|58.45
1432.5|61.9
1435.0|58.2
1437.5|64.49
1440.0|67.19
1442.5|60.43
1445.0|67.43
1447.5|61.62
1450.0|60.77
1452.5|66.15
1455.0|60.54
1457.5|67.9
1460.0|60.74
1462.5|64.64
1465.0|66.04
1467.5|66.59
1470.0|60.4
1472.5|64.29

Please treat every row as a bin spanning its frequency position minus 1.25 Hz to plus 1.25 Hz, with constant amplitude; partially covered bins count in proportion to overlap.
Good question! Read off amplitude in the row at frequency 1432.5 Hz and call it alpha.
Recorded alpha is 61.9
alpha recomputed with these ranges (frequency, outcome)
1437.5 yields 64.49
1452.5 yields 66.15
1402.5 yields 56.98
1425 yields 56.37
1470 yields 60.4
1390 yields 62.03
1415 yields 59.82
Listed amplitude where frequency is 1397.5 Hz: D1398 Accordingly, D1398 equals 58.68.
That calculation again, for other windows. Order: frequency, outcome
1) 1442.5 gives 60.43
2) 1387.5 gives 59.02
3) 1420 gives 56.04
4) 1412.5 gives 55.77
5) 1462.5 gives 64.64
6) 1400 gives 56.36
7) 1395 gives 62.39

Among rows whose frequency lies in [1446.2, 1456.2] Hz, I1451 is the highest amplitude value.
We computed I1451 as 66.15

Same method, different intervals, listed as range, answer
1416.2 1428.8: 58.79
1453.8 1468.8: 67.9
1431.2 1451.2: 67.43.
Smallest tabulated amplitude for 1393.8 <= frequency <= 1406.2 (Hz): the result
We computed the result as 56.36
